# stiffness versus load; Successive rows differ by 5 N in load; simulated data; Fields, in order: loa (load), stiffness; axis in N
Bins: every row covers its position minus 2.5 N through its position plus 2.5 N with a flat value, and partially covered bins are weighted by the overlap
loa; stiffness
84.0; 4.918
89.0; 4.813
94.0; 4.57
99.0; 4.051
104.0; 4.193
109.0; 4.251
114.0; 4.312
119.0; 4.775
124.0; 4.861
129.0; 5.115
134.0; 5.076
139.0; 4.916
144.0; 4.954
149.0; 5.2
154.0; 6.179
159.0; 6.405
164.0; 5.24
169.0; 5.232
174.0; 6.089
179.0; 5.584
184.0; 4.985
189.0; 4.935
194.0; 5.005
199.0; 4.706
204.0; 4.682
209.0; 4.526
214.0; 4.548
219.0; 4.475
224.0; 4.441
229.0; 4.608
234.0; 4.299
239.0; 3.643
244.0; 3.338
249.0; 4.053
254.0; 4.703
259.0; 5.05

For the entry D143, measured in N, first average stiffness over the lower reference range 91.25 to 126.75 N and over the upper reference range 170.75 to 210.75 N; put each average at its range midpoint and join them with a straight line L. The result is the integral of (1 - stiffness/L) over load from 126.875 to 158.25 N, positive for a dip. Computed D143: -4.0 N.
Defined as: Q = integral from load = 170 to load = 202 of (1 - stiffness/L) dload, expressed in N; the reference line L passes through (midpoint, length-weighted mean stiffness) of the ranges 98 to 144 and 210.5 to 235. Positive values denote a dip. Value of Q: -4.7 N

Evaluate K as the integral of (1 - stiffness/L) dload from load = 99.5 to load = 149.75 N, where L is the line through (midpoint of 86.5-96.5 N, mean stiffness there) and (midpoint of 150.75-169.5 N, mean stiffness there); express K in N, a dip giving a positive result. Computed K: 4.9 N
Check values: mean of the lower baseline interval 4.69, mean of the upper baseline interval 5.8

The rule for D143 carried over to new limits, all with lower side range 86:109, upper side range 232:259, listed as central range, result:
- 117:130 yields -1.7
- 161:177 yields -4.9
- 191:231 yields -4.4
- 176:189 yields -3.1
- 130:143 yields -2.1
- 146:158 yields -4.1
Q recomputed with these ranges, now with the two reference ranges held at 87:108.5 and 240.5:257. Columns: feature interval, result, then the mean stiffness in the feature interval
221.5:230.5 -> -0.94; 4.52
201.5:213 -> -1.29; 4.6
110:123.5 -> -0.68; 4.56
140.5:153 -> -2.71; 5.2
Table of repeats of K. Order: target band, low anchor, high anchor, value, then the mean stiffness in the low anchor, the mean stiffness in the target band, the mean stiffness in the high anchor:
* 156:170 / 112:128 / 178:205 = -2.4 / 4.7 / 5.69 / 4.97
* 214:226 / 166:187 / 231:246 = -0.5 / 5.45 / 4.48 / 3.8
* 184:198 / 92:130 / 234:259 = -2.3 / 4.49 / 4.94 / 4.08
